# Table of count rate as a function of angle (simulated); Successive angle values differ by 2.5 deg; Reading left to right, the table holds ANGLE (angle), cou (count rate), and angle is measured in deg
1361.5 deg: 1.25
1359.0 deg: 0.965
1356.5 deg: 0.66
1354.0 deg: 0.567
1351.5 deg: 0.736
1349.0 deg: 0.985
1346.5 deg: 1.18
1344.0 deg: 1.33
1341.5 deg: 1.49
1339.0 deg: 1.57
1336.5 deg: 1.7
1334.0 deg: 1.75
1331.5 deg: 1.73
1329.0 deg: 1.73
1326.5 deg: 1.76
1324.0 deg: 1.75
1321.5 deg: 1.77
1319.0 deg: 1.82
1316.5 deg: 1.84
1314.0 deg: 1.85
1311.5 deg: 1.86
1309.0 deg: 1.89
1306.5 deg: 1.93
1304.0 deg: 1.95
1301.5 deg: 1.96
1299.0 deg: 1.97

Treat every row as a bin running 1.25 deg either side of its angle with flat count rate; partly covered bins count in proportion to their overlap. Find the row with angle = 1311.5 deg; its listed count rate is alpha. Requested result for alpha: 1.86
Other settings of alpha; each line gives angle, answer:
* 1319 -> 1.82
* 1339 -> 1.57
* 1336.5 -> 1.7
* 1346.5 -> 1.18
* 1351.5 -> 0.736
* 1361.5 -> 1.25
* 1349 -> 0.985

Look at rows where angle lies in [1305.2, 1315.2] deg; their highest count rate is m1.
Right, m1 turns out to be 1.93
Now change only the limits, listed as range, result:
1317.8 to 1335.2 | 1.82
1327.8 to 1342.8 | 1.75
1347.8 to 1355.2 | 0.985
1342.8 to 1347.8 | 1.33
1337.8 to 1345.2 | 1.57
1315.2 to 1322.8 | 1.84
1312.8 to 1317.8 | 1.85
